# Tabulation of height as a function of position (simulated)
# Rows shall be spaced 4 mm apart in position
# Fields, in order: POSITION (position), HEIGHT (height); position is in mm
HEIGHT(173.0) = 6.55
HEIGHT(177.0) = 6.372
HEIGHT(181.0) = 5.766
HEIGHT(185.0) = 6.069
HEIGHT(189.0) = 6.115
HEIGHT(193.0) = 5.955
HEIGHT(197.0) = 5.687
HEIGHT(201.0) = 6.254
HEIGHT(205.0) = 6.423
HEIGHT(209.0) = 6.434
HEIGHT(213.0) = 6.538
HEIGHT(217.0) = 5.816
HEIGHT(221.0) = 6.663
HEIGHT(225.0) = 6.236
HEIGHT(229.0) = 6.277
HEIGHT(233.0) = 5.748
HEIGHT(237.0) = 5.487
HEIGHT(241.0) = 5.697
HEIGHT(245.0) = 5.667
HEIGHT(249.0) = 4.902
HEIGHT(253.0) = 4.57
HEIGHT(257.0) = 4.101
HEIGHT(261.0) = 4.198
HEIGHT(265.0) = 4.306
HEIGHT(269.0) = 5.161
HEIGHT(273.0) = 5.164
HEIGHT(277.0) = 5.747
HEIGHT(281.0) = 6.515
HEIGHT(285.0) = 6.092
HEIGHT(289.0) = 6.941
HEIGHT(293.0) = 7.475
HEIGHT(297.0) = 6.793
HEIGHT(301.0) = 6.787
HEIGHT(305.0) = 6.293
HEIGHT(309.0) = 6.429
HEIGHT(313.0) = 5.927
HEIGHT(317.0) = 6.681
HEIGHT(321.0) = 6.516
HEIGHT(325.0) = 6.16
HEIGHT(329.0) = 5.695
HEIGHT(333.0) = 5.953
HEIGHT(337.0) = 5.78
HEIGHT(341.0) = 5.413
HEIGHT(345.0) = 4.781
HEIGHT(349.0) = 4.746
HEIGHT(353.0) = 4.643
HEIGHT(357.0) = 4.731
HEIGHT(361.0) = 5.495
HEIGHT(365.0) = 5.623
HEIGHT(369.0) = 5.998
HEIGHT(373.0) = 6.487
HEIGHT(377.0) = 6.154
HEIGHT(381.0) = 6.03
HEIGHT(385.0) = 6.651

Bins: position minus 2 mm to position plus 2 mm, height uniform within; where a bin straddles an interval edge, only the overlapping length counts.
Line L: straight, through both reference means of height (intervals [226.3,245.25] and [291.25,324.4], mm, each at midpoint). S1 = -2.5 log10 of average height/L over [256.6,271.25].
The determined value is 0.33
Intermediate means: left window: 5.8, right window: 6.59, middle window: 4.49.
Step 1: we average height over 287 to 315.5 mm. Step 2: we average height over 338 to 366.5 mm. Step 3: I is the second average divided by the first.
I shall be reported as 0.76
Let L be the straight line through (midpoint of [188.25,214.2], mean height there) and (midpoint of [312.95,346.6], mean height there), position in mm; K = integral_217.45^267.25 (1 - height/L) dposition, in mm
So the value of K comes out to 6.3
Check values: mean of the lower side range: 6.19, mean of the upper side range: 5.89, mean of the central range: 5.34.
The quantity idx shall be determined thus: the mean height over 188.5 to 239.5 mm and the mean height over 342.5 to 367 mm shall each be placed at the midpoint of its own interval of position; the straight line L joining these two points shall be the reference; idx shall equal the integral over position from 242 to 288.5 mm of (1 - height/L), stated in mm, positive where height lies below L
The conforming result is 4.1 mm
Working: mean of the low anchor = 6.12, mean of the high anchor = 5.01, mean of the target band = 5.2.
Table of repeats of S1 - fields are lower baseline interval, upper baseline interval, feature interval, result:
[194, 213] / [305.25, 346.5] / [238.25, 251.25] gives 0.14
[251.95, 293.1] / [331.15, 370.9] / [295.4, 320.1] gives -0.21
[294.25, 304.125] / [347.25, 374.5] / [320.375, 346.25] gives 0.05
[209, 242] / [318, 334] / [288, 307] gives -0.12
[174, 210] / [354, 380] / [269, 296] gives -0.06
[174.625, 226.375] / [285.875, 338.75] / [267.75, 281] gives 0.15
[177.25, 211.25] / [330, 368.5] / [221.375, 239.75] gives -0.01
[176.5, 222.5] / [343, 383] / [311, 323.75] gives -0.13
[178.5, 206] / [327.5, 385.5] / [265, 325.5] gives -0.09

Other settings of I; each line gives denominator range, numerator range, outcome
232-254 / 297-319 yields 1.20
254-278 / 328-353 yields 1.13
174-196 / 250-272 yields 0.75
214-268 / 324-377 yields 1.03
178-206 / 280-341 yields 1.05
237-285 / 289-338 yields 1.24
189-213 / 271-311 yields 1.04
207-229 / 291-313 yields 1.05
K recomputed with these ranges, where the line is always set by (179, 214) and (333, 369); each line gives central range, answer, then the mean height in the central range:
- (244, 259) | 2.7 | 4.75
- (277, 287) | -1.0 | 6.19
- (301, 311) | -1.7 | 6.45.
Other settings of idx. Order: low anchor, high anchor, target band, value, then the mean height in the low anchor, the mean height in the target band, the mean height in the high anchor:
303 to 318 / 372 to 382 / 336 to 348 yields 1.97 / 6.31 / 5.24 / 6.22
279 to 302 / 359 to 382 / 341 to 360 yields 4.09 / 6.77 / 4.84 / 5.96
